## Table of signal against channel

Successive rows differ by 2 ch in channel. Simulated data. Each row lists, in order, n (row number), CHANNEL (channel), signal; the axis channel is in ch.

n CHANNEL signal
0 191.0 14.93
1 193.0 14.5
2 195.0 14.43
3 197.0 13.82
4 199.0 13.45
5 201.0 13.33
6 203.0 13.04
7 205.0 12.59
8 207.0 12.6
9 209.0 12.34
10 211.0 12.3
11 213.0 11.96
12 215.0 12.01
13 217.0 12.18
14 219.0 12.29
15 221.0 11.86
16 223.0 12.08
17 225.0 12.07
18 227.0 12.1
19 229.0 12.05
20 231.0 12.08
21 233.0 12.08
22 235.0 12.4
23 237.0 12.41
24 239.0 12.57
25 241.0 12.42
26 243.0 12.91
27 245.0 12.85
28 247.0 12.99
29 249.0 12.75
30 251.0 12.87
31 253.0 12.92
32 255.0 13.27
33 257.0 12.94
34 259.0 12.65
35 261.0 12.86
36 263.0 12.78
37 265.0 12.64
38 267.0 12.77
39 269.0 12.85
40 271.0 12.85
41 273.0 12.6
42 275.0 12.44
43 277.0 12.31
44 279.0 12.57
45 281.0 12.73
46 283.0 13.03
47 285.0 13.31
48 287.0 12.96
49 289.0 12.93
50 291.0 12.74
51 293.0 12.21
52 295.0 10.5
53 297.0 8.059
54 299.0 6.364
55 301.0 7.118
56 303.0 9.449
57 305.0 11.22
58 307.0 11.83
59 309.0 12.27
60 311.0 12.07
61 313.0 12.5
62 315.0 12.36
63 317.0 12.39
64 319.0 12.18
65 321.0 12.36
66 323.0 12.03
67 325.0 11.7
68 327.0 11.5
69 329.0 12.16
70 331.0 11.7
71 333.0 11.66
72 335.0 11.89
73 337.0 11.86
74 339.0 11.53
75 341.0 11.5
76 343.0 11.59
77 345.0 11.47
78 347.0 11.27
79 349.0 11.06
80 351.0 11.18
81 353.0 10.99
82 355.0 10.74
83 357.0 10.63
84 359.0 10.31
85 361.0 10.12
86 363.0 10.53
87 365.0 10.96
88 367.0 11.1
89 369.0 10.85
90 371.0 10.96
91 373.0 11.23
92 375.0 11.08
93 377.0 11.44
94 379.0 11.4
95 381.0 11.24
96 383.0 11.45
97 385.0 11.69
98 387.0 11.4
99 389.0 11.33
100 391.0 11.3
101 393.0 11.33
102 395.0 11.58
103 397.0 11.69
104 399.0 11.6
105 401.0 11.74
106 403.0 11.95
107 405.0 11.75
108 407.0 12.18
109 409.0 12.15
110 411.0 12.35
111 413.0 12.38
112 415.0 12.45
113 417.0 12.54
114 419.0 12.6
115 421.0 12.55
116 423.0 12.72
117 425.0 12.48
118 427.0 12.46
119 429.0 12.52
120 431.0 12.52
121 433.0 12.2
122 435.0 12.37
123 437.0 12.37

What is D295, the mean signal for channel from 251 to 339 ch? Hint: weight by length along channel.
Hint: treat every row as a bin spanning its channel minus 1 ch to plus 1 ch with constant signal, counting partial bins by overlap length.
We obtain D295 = 11.9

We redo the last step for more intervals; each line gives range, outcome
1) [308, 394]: 11.4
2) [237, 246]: 12.7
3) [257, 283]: 12.7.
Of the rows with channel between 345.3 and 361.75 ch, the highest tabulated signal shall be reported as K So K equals 11.27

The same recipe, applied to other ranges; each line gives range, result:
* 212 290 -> 13.31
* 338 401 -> 11.74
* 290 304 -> 12.74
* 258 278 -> 12.86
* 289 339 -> 12.93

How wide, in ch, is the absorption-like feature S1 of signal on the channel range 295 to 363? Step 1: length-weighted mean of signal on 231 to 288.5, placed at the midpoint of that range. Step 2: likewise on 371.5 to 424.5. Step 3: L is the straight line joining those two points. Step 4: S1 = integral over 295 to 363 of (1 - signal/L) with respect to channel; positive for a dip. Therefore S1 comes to 6.4 ch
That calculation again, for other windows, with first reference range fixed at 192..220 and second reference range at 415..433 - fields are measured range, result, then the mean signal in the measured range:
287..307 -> 3.9 ch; 10.3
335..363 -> 3.4 ch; 11.1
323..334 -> 0.8 ch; 11.8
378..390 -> 1.1 ch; 11.4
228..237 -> 0.5 ch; 12.2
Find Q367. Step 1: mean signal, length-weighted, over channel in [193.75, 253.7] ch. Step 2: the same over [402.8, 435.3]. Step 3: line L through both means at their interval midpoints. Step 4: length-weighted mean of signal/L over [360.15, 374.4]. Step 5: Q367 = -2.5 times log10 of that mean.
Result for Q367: 0.15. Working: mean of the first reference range 12.6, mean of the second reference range 12.4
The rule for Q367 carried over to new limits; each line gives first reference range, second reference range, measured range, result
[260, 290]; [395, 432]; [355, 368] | 0.172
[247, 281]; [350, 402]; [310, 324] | -0.024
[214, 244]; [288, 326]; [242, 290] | -0.097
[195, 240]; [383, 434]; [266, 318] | 0.055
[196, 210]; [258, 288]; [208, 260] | 0.040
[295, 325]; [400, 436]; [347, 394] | 0.060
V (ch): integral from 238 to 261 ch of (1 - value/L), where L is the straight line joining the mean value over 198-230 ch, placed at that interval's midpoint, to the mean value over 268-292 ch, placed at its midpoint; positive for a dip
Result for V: -0.4 ch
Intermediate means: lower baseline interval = 12.4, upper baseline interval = 12.8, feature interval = 12.8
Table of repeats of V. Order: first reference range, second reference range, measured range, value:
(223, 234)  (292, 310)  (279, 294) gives -3.6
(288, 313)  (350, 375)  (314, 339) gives -2.9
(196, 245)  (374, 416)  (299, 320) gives 1.7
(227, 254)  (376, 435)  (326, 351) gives 1.3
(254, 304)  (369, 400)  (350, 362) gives 0.9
